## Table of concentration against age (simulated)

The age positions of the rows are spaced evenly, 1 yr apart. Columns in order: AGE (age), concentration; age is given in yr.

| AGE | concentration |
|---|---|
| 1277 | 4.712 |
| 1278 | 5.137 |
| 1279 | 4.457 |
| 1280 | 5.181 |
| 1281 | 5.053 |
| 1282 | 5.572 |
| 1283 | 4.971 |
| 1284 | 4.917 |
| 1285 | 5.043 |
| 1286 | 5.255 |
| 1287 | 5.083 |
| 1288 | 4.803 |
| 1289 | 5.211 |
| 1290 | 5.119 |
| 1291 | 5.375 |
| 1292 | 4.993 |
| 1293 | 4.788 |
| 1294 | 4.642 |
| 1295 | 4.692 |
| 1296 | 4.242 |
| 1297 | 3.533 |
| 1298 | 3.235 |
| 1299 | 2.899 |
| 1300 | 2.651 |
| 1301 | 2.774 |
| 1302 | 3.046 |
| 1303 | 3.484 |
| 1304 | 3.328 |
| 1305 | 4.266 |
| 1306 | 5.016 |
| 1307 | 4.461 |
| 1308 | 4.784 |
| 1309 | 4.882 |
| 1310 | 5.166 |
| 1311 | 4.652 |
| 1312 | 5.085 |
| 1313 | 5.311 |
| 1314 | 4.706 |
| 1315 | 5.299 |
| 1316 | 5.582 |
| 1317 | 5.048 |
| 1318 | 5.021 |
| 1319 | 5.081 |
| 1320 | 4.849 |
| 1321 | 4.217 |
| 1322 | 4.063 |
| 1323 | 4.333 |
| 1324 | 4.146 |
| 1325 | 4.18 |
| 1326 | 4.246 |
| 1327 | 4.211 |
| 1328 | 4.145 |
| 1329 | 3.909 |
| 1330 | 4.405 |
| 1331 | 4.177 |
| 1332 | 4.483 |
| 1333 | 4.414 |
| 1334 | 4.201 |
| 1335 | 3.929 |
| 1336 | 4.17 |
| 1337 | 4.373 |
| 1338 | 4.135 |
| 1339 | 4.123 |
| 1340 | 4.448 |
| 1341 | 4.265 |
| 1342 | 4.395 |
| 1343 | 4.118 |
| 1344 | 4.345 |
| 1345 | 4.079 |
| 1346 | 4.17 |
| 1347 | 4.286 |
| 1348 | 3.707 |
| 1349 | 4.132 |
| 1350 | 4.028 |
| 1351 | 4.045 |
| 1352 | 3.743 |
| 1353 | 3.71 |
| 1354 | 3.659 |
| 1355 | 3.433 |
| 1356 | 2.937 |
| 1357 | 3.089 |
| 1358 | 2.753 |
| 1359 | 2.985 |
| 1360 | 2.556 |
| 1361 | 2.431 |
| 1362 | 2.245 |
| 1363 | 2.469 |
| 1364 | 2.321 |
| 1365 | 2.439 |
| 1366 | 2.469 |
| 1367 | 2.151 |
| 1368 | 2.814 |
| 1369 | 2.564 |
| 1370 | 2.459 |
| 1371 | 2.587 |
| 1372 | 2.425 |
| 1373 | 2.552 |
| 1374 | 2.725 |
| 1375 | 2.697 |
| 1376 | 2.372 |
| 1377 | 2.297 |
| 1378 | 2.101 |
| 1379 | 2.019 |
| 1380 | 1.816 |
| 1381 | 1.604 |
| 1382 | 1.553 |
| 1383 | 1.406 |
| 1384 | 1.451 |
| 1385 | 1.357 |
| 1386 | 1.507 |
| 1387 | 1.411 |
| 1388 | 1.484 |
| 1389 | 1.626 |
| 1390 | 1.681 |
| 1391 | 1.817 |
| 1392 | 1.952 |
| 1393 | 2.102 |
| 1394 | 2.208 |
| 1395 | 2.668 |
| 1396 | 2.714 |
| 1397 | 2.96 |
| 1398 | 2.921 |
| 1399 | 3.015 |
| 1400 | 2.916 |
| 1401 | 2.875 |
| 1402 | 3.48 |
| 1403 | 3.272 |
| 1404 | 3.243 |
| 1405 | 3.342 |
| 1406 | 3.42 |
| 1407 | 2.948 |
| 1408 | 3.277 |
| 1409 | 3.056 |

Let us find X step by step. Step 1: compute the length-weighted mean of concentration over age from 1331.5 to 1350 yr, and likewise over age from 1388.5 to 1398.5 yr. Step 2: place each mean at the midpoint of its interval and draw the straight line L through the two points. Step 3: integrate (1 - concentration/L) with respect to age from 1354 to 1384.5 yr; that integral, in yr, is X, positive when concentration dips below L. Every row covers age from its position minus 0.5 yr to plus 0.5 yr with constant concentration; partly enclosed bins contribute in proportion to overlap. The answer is 7.4 yr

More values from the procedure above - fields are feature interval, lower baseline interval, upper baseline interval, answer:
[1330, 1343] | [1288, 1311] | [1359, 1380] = -3.9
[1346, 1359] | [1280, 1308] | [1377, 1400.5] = -3.0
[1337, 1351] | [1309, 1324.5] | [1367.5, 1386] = -2.2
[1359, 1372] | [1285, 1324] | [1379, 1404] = 1.8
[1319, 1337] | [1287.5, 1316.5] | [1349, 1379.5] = -2.6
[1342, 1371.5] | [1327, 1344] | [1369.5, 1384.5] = -0.2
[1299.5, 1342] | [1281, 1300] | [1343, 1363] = -3.1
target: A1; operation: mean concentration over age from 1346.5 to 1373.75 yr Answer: 3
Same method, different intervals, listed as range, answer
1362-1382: 2.34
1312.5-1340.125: 4.47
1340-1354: 4.08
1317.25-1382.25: 3.47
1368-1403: 2.24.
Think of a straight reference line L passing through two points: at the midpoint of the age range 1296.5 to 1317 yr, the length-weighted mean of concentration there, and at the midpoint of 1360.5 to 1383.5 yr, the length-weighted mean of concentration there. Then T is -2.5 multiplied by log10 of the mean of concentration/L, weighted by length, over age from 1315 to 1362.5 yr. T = -0.22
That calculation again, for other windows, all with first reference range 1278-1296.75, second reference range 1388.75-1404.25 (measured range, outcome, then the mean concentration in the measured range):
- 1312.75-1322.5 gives -0.14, 4.91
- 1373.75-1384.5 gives 0.44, 1.99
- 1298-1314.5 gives 0.10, 4.13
